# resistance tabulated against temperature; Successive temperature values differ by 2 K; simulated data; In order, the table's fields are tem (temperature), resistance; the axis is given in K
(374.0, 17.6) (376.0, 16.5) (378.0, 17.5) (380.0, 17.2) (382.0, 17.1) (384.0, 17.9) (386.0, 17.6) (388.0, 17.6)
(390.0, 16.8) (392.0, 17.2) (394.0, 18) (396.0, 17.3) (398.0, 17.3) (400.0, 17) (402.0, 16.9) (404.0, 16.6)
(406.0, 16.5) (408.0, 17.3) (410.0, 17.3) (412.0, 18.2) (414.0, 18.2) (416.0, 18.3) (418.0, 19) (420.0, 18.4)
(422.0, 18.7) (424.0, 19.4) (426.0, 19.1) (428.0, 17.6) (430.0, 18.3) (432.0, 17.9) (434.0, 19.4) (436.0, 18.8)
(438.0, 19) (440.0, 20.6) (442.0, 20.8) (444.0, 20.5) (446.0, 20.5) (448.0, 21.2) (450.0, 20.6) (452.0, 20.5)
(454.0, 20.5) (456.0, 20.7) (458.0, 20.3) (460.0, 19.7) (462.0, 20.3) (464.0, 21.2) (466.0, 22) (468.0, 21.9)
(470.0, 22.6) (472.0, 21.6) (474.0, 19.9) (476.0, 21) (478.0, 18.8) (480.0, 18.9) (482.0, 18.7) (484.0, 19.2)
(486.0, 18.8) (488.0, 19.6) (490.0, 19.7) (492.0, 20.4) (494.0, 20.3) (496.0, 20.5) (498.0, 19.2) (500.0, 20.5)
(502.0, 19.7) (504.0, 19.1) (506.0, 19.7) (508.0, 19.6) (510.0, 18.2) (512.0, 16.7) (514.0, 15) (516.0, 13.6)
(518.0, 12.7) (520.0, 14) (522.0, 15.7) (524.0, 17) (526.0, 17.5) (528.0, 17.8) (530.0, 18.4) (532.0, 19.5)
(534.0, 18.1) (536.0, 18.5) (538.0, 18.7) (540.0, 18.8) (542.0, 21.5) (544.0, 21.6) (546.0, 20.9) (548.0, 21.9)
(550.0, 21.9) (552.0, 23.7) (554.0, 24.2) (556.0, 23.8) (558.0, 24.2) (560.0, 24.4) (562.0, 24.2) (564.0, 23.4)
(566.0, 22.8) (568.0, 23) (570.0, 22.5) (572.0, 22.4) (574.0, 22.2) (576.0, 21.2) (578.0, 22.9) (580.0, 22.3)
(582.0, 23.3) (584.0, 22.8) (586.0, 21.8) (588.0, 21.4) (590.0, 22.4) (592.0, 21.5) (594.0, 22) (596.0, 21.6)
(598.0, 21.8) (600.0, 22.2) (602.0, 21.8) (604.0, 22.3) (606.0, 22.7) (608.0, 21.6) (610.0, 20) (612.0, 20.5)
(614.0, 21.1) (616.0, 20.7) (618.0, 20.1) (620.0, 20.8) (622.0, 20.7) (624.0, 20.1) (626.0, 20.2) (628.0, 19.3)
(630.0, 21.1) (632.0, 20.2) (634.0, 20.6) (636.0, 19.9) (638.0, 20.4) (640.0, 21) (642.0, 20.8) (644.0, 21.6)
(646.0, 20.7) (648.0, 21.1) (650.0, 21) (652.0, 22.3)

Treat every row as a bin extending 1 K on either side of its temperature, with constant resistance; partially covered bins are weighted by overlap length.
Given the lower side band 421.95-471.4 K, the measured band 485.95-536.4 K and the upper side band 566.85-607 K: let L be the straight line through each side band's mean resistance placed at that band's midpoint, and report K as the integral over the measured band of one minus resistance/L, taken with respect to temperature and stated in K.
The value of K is 7.22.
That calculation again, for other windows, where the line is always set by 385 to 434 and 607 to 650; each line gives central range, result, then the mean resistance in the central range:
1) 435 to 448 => -1.36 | 20.1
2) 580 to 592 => -1.32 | 22.3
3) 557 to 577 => -3.25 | 23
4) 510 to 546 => 3.45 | 17.5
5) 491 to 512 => -0.66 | 19.6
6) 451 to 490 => -3.63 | 20.3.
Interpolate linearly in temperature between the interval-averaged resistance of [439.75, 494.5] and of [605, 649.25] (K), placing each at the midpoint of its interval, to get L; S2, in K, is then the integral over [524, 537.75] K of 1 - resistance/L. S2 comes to 1.53 K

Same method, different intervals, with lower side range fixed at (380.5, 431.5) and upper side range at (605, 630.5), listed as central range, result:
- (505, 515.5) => 0.8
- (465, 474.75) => -1.6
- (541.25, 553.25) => -1.4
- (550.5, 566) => -3.1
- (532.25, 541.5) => 0.4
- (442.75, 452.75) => -1.3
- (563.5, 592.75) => -3.3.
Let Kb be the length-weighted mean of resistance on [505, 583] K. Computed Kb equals 20.2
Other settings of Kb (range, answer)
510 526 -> 15.3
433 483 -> 20.4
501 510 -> 19.4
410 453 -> 19.2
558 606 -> 22.5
